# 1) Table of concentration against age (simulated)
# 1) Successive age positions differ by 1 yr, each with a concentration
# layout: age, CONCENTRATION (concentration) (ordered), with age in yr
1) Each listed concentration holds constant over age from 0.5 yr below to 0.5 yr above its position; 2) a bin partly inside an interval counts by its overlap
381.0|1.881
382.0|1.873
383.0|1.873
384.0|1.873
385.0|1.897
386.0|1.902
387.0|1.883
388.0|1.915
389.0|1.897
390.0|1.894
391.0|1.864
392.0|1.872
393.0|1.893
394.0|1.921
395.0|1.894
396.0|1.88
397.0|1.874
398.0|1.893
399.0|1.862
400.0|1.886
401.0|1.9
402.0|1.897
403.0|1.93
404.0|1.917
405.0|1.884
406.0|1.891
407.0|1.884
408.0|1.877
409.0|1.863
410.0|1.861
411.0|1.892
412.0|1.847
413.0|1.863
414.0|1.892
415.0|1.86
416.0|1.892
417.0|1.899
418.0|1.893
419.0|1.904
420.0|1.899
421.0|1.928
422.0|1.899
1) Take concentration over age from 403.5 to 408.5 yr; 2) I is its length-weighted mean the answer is 1.89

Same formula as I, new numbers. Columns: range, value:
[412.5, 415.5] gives 1.87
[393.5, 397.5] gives 1.89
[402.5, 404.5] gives 1.92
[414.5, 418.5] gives 1.89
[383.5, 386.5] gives 1.89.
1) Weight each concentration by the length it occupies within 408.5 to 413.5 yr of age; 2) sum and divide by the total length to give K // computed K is 1.87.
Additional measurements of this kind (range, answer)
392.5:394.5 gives 1.91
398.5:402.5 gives 1.89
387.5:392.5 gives 1.89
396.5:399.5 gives 1.88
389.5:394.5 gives 1.89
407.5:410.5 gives 1.87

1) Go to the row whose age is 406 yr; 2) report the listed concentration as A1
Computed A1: 1.891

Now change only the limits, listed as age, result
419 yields 1.904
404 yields 1.917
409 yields 1.863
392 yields 1.872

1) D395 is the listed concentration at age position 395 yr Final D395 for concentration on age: 1.894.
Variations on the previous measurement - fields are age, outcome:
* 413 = 1.863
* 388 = 1.915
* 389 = 1.897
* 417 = 1.899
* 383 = 1.873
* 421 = 1.928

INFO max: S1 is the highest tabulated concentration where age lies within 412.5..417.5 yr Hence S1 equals 1.899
